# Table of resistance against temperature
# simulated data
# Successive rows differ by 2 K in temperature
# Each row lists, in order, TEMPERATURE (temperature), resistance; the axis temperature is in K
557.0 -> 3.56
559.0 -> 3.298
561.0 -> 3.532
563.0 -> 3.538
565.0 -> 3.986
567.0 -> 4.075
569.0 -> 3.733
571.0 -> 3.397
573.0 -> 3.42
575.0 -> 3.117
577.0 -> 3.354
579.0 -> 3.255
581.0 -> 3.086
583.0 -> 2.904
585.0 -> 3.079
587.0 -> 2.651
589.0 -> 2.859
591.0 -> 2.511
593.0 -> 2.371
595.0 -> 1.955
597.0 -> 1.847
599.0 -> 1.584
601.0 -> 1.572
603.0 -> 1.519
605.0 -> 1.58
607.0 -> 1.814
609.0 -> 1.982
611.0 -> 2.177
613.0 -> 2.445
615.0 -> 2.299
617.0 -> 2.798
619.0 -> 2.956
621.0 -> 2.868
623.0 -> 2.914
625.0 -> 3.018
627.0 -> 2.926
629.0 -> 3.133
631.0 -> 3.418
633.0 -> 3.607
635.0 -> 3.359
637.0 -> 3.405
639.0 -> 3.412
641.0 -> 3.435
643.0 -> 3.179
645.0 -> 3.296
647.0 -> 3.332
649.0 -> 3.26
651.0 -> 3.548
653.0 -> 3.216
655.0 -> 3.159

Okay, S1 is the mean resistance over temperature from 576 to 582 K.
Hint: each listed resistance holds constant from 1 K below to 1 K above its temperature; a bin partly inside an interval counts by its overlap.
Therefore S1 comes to 3.23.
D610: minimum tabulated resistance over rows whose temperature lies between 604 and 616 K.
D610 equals 1.58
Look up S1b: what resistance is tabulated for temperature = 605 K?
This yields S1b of 1.58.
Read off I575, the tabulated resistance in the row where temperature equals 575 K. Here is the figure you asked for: 3.117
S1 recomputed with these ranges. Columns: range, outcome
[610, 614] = 2.31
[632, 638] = 3.46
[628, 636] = 3.38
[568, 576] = 3.42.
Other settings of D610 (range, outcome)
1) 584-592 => 2.511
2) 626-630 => 2.926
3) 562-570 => 3.538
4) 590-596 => 1.955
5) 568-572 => 3.397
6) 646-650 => 3.26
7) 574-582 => 3.086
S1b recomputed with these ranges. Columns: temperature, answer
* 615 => 2.299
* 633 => 3.607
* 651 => 3.548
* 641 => 3.435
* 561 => 3.532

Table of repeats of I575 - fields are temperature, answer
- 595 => 1.955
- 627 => 2.926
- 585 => 3.079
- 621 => 2.868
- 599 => 1.584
